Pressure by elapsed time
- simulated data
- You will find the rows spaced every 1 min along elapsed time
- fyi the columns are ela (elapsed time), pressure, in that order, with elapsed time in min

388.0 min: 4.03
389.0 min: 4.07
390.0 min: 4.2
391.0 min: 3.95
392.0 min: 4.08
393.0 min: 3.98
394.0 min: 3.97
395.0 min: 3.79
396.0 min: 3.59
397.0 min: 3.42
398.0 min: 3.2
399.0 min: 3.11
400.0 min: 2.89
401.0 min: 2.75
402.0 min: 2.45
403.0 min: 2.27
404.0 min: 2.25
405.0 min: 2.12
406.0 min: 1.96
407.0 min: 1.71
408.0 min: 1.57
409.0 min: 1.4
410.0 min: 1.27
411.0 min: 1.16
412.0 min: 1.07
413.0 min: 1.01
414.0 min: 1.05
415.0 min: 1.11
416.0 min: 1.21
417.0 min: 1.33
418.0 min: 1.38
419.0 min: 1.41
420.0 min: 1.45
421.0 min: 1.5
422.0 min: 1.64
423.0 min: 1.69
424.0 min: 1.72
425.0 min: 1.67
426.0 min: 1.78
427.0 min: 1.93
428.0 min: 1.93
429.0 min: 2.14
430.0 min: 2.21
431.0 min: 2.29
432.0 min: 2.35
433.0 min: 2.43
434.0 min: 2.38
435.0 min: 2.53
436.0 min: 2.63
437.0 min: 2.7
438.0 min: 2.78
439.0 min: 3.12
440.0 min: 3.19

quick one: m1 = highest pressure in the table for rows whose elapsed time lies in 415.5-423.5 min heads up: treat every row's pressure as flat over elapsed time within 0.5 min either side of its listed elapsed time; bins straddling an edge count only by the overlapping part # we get 1.69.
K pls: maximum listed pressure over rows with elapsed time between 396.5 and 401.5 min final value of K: 3.42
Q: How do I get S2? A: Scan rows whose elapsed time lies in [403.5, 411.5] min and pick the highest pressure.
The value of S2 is 2.25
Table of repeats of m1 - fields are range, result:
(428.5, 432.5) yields 2.35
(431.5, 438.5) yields 2.78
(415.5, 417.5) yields 1.33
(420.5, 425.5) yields 1.72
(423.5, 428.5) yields 1.93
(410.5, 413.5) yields 1.16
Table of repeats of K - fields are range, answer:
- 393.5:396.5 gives 3.97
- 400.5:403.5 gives 2.75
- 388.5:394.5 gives 4.2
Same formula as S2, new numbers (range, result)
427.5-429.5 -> 2.14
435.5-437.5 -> 2.7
